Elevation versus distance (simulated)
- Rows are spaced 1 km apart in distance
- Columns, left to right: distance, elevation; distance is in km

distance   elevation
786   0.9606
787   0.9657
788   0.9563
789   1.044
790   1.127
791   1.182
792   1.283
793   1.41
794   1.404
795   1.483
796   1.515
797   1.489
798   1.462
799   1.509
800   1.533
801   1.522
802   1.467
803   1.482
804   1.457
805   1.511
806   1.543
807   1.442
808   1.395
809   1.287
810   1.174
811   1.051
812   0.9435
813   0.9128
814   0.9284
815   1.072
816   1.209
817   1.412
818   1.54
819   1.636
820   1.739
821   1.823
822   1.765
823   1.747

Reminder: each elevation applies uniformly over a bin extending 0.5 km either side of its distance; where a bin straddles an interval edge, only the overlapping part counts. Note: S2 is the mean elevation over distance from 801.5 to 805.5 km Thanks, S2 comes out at 1.48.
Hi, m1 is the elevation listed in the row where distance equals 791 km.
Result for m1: 1.182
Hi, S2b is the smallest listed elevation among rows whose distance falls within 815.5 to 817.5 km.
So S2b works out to 1.209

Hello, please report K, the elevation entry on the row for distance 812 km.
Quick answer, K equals 0.9435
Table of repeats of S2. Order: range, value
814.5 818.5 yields 1.31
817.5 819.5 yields 1.59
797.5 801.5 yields 1.51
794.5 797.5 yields 1.5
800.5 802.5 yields 1.49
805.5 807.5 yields 1.49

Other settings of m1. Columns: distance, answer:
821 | 1.823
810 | 1.174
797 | 1.489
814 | 0.9284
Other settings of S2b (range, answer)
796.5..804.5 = 1.457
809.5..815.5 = 0.9128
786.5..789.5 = 0.9563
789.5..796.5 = 1.127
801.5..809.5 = 1.287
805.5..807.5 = 1.442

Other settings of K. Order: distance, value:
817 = 1.412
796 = 1.515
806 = 1.543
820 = 1.739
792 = 1.283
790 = 1.127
